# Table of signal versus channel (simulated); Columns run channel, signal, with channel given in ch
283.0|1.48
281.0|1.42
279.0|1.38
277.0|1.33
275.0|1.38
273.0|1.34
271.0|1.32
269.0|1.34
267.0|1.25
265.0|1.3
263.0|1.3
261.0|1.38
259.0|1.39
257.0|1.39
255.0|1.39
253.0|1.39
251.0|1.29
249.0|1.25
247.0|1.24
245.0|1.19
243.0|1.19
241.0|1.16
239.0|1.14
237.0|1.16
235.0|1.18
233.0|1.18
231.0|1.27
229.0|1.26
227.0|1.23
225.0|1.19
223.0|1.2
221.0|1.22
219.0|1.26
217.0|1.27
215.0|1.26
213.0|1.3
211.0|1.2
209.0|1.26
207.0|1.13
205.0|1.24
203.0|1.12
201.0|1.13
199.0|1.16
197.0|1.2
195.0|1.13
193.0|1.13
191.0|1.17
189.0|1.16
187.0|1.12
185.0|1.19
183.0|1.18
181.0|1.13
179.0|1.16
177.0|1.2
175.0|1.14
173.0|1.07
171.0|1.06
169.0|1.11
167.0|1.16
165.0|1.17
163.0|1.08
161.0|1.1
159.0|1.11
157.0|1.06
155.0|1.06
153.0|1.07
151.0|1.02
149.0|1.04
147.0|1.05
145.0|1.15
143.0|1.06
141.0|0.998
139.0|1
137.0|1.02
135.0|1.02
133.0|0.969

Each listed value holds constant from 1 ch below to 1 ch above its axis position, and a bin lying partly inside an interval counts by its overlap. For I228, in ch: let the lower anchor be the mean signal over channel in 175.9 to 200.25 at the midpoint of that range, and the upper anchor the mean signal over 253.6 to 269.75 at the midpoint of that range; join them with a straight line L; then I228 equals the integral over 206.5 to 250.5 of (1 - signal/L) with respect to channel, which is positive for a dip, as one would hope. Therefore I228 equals 1.5 ch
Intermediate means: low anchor 1.16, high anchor 1.34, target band 1.22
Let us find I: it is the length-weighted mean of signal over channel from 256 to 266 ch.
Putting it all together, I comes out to 1.35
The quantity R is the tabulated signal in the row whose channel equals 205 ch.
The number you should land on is 1.24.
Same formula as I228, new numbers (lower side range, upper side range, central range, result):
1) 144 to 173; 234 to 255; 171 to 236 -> -1.45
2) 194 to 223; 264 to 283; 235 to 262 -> 0.49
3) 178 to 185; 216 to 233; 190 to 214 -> 0.31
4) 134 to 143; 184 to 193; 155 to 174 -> -0.20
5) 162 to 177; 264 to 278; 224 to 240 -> 0.55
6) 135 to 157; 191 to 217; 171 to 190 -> -0.22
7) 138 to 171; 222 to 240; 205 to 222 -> -0.94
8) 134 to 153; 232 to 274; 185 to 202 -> -0.07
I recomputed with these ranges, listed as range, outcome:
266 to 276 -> 1.33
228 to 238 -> 1.21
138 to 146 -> 1.05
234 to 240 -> 1.16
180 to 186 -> 1.17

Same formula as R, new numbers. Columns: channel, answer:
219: 1.26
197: 1.2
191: 1.17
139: 1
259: 1.39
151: 1.02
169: 1.11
